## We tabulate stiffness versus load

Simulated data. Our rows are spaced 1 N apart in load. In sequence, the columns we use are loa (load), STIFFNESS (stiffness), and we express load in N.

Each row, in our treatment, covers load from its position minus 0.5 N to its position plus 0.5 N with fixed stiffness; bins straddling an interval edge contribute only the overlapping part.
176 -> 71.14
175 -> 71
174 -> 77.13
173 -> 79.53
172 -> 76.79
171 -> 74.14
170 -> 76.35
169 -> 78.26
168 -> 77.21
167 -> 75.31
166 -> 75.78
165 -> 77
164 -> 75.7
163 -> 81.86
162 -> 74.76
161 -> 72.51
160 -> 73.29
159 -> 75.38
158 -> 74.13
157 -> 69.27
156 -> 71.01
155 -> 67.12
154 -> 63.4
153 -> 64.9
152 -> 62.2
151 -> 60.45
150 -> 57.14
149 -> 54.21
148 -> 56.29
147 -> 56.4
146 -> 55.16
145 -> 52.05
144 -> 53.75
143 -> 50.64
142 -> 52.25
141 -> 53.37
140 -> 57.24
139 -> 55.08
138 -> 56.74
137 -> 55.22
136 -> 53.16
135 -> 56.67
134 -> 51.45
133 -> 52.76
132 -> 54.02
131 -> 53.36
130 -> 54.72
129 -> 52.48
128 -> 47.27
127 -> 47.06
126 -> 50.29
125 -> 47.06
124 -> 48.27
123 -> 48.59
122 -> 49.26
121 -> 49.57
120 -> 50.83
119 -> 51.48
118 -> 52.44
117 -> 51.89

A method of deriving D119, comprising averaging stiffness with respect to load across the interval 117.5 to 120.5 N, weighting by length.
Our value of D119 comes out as 51.6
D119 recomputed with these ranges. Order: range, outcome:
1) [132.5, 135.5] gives 53.6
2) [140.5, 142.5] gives 52.8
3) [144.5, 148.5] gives 55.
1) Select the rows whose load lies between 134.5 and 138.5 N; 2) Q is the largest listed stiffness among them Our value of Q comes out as 56.74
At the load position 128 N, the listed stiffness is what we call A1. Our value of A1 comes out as 47.27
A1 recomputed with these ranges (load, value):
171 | 74.14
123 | 48.59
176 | 71.14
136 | 53.16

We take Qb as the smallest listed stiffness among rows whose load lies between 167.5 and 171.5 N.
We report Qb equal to 74.14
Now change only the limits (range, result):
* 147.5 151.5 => 54.21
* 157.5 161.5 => 72.51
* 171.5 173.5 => 76.79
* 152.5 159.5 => 63.4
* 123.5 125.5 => 47.06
